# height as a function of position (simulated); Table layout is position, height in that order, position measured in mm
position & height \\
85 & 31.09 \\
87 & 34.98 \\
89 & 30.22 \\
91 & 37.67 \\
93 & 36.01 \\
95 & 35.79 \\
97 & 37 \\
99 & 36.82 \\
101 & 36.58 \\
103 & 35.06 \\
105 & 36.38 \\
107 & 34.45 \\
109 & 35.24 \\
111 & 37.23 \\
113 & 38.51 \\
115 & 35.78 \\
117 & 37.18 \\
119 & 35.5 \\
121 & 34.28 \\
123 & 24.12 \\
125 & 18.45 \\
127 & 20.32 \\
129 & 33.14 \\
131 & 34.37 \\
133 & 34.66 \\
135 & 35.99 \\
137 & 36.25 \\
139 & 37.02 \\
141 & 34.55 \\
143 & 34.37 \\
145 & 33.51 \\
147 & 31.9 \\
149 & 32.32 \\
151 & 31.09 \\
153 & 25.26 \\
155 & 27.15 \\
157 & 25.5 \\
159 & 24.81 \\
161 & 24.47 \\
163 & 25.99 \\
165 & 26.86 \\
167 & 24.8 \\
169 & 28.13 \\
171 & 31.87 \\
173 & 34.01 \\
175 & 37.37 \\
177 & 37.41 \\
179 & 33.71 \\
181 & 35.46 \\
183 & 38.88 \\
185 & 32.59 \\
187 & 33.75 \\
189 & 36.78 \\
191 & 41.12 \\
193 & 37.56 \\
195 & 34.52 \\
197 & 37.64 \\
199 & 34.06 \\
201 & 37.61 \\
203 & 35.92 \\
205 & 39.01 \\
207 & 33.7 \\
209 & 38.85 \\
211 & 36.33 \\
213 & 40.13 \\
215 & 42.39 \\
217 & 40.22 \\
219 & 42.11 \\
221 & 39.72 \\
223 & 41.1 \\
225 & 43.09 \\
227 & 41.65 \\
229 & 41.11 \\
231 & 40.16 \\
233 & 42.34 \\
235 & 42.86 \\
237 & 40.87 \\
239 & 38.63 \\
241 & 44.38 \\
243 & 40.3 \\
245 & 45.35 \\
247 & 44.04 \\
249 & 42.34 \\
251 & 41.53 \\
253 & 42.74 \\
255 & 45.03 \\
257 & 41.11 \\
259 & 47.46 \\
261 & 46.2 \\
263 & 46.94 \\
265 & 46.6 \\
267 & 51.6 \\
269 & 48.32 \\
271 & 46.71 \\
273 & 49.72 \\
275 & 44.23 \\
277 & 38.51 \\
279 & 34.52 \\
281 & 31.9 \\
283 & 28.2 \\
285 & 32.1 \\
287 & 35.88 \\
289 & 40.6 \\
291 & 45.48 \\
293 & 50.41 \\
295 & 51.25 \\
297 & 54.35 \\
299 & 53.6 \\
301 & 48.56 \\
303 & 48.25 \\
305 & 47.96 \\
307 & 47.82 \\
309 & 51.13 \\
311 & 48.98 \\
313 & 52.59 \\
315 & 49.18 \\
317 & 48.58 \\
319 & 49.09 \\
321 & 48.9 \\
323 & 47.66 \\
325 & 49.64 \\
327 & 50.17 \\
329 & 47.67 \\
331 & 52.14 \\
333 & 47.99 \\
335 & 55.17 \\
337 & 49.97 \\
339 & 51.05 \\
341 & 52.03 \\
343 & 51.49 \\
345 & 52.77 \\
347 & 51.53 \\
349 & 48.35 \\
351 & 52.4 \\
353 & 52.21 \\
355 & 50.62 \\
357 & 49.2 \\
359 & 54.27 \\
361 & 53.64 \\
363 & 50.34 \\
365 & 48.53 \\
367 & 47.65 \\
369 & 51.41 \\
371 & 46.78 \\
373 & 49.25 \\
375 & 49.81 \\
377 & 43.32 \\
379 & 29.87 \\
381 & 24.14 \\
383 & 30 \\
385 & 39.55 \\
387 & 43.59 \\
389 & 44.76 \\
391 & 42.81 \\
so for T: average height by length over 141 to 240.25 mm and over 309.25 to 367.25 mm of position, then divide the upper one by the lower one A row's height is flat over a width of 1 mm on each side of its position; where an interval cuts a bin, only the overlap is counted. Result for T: 1.43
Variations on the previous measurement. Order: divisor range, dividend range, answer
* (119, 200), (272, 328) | 1.43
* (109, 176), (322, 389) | 1.53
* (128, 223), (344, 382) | 1.39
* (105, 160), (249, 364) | 1.48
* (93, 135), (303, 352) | 1.49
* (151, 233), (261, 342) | 1.34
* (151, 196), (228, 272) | 1.39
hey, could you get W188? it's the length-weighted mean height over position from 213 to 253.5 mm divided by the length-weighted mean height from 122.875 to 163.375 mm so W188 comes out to 1.4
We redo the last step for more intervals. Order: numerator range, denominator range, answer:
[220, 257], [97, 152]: 1.25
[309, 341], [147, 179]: 1.70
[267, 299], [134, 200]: 1.31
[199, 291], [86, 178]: 1.27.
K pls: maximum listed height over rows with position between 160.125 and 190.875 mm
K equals 38.88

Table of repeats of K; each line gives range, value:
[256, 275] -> 51.6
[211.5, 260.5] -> 47.46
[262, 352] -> 55.17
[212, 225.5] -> 43.09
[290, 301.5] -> 54.35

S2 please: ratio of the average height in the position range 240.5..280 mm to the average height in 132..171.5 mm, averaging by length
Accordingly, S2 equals 1.46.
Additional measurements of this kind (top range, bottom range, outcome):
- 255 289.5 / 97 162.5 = 1.30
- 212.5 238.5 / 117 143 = 1.30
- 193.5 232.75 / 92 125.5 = 1.13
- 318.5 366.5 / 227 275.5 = 1.15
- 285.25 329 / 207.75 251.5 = 1.17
